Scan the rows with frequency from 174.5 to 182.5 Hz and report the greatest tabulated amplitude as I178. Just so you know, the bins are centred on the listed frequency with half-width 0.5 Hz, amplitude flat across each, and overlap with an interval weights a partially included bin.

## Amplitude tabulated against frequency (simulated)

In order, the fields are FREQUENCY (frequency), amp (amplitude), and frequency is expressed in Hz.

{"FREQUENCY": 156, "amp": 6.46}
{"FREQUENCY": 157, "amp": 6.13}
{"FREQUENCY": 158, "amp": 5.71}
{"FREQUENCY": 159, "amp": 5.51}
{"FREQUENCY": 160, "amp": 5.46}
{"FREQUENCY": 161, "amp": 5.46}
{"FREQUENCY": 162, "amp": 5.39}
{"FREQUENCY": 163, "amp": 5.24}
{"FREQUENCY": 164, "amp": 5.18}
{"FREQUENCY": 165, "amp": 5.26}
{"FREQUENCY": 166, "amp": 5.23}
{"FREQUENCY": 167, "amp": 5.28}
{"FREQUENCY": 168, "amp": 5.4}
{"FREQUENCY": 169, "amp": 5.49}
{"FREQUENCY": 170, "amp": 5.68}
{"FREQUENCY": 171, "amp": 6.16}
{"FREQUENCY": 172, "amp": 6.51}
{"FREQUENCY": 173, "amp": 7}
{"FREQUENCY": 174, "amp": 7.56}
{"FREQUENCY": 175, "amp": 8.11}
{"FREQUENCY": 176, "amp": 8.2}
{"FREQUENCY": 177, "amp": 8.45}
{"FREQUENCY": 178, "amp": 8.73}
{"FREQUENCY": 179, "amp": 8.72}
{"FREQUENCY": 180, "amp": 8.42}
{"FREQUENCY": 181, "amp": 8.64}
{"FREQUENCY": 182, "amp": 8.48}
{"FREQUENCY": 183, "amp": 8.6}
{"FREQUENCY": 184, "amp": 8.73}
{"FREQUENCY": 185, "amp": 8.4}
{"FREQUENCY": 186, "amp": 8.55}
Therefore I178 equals 8.73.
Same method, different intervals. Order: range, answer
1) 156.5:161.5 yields 6.13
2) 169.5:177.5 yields 8.45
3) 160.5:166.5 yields 5.46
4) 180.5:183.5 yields 8.64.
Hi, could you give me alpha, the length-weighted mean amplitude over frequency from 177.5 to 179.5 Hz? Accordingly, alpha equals 8.73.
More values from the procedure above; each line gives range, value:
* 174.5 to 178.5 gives 8.37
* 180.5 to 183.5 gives 8.57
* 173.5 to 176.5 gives 7.96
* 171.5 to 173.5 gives 6.75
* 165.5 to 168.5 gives 5.3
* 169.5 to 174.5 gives 6.58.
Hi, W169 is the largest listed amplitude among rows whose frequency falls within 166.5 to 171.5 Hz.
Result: 6.16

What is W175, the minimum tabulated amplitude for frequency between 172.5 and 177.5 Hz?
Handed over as 7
